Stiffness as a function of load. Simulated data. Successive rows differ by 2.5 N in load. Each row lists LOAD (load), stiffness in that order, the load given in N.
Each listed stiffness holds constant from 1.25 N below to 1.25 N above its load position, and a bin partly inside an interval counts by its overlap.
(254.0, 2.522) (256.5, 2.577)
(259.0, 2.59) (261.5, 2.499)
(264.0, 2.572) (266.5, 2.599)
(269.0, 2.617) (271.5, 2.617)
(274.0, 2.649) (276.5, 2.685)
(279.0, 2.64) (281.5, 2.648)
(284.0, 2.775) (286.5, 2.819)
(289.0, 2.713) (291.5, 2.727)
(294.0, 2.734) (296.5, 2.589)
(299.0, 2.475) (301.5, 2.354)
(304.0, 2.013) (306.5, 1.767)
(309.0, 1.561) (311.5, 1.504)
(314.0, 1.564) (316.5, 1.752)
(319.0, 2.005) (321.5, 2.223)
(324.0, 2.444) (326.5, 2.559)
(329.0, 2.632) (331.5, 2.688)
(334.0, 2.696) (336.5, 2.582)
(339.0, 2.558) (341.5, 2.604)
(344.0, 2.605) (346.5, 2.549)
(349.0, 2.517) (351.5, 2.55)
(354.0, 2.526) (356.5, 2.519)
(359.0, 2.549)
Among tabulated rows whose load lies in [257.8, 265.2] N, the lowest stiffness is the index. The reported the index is 2.499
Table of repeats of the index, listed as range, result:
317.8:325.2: 2.005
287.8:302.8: 2.354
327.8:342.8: 2.558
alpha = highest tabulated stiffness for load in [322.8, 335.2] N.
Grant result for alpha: 2.696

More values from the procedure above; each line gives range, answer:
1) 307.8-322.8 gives 2.223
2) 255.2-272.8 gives 2.617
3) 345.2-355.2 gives 2.55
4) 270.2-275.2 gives 2.649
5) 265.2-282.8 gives 2.685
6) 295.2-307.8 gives 2.589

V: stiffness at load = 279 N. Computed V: 2.64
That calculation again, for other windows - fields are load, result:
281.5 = 2.648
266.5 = 2.599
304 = 2.013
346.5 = 2.549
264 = 2.572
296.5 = 2.589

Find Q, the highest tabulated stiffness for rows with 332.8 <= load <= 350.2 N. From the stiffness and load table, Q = 2.696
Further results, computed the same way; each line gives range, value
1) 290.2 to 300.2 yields 2.734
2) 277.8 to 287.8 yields 2.819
